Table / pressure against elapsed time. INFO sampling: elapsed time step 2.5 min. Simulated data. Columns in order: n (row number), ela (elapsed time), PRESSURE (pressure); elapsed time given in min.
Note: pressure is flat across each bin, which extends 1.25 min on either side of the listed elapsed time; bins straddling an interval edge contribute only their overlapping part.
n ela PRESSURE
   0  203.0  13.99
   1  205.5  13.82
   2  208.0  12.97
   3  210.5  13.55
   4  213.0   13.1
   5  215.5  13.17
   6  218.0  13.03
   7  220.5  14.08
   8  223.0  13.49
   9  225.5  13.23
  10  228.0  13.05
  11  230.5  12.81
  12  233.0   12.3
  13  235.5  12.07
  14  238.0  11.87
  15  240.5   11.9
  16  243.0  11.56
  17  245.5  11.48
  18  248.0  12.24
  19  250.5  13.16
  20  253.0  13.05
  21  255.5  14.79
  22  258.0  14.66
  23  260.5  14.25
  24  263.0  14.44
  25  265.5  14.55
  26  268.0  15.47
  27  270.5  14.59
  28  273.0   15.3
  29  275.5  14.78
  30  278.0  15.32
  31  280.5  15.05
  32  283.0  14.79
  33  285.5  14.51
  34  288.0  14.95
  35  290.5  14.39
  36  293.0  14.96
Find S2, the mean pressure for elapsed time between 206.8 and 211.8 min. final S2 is 13.3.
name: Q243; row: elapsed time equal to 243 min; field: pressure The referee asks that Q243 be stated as 11.56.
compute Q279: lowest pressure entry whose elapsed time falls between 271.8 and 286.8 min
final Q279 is 14.51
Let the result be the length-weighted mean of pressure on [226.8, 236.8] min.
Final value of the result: 12.6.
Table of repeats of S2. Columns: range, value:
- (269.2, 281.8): 15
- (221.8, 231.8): 13.1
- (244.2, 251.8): 12.3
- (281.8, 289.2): 14.7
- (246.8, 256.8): 13.3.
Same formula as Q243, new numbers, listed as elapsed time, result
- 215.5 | 13.17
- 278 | 15.32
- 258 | 14.66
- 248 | 12.24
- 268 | 15.47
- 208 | 12.97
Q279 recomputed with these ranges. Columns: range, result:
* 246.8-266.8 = 12.24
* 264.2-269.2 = 14.55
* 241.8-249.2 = 11.48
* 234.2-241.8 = 11.87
